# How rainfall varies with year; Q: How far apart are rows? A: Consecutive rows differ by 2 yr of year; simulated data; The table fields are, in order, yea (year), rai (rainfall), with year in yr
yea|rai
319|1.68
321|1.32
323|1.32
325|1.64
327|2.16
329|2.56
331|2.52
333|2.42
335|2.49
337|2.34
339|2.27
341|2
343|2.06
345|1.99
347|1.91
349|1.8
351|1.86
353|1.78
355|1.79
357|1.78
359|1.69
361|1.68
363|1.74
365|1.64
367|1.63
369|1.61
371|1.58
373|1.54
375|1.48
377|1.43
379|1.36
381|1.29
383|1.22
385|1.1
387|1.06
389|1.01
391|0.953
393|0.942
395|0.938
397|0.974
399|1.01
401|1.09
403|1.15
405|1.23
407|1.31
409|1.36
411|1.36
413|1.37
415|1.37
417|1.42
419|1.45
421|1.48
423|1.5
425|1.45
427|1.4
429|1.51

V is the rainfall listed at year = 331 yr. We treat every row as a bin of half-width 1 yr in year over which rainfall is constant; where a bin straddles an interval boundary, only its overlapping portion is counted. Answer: 2.52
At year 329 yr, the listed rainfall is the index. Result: 2.56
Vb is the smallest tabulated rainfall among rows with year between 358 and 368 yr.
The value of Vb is 1.63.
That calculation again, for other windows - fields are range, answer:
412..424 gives 1.37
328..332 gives 2.52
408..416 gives 1.36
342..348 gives 1.91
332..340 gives 2.27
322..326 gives 1.32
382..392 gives 0.953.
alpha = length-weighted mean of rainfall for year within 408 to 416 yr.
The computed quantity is 1.37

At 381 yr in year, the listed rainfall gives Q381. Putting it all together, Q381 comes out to 1.29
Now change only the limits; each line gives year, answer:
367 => 1.63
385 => 1.1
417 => 1.42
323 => 1.32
